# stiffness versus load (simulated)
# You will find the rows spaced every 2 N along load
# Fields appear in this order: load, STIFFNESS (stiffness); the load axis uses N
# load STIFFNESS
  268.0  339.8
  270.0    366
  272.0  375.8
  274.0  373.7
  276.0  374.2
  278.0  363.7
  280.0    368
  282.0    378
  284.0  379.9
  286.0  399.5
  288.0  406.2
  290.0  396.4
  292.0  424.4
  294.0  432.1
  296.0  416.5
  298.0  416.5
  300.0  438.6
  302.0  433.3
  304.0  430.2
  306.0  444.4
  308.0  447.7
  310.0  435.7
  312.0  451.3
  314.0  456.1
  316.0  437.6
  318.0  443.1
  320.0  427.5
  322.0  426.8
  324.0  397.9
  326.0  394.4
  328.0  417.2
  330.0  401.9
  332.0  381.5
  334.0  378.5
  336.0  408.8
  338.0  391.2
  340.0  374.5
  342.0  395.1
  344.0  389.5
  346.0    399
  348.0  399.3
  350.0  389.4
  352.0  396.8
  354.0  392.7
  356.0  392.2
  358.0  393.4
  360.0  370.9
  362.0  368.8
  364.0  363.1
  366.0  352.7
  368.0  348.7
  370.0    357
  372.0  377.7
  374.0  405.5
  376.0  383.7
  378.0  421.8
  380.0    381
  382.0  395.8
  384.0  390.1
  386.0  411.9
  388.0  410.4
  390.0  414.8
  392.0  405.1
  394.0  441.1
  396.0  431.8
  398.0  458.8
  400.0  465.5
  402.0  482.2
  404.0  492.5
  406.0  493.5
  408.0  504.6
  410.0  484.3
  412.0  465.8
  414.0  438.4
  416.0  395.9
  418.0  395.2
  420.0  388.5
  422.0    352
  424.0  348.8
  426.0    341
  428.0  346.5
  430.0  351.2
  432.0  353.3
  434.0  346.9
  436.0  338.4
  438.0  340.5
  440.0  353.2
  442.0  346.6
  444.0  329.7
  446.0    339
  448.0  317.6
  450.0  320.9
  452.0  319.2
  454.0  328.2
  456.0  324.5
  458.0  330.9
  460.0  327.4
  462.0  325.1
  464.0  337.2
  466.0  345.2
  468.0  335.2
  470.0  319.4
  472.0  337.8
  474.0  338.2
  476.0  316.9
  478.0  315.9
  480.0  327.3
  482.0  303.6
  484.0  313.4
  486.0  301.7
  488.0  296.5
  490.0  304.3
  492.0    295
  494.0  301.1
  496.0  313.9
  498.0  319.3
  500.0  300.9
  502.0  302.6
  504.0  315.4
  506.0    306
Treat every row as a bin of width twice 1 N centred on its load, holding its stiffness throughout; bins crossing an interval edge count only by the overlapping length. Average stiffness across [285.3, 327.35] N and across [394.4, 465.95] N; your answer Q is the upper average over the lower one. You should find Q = 0.89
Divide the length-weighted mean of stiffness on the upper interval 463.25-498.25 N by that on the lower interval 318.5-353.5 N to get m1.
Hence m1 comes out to 0.8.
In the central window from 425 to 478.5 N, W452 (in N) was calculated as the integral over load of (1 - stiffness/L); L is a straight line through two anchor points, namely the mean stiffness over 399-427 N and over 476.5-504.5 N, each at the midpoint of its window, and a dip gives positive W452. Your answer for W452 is 5.0 N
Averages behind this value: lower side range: 432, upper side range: 308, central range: 334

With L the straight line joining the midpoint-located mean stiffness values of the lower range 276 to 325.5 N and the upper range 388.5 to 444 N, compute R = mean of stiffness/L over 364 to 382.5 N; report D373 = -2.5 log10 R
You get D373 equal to 0.08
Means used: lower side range 418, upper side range 405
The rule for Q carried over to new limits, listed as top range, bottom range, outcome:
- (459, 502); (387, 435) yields 0.76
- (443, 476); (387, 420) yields 0.74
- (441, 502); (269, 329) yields 0.78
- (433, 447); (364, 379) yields 0.91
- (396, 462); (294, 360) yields 0.93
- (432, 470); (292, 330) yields 0.78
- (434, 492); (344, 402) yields 0.82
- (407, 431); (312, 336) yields 0.96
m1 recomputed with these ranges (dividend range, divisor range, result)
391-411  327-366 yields 1.20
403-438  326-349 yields 1.02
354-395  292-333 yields 0.91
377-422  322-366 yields 1.11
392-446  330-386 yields 1.04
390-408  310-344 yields 1.12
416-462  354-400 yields 0.87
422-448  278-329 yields 0.82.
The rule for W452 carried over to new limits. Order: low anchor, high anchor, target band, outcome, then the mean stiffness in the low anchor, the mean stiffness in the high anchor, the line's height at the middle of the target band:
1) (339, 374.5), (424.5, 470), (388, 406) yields -4.41 N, 381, 336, 361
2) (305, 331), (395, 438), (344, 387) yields 3.61 N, 429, 411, 421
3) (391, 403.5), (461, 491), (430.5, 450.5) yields 2.09 N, 449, 321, 379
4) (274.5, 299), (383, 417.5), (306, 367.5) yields 2.12 N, 396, 446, 418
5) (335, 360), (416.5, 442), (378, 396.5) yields -1.73 N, 393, 355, 374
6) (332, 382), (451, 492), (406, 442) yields -3.97 N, 385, 322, 348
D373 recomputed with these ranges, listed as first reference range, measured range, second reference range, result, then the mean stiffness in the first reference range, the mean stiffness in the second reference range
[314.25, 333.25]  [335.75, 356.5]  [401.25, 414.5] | 0.11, 415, 482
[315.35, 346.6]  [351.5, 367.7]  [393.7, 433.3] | 0.09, 404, 421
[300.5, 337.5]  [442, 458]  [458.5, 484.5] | 0.04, 423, 327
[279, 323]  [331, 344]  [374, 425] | 0.09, 422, 426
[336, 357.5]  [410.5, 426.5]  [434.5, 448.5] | -0.12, 393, 339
